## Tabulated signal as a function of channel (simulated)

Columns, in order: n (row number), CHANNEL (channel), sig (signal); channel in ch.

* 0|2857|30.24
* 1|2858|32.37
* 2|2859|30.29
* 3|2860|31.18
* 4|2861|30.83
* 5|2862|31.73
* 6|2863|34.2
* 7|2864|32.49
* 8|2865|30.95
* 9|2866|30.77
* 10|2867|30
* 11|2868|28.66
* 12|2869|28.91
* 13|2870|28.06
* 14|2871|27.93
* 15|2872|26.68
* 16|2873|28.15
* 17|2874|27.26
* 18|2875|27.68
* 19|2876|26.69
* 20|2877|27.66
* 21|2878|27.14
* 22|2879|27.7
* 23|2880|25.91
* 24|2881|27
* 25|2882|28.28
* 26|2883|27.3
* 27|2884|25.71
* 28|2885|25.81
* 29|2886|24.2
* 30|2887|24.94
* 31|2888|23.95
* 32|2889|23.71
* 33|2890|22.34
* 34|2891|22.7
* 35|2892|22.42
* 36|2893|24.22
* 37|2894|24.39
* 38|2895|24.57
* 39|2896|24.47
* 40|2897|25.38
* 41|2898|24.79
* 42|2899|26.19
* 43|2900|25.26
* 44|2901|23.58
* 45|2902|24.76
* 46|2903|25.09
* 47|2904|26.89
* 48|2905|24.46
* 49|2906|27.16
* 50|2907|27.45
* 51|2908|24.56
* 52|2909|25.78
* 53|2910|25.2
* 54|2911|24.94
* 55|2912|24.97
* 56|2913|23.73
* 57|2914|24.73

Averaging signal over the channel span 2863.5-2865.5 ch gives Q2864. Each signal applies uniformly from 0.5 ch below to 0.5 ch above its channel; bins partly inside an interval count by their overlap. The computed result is 31.7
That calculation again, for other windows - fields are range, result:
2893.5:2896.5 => 24.5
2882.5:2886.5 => 25.8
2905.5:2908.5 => 26.4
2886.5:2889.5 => 24.2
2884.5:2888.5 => 24.7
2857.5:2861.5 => 31.2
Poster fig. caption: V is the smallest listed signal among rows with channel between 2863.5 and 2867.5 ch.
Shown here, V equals 30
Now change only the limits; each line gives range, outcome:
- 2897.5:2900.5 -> 24.79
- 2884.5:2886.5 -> 24.2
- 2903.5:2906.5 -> 24.46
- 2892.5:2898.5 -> 24.22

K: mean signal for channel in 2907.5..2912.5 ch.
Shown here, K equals 25.1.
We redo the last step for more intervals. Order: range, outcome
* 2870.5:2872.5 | 27.3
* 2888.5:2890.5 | 23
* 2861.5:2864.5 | 32.8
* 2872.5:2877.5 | 27.5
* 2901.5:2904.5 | 25.6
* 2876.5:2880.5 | 27.1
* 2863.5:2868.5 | 30.6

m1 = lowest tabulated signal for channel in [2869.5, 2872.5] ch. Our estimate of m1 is 26.68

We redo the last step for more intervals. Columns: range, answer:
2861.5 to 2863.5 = 31.73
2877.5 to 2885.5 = 25.71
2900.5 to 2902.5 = 23.58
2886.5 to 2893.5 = 22.34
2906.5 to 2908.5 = 24.56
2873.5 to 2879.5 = 26.69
